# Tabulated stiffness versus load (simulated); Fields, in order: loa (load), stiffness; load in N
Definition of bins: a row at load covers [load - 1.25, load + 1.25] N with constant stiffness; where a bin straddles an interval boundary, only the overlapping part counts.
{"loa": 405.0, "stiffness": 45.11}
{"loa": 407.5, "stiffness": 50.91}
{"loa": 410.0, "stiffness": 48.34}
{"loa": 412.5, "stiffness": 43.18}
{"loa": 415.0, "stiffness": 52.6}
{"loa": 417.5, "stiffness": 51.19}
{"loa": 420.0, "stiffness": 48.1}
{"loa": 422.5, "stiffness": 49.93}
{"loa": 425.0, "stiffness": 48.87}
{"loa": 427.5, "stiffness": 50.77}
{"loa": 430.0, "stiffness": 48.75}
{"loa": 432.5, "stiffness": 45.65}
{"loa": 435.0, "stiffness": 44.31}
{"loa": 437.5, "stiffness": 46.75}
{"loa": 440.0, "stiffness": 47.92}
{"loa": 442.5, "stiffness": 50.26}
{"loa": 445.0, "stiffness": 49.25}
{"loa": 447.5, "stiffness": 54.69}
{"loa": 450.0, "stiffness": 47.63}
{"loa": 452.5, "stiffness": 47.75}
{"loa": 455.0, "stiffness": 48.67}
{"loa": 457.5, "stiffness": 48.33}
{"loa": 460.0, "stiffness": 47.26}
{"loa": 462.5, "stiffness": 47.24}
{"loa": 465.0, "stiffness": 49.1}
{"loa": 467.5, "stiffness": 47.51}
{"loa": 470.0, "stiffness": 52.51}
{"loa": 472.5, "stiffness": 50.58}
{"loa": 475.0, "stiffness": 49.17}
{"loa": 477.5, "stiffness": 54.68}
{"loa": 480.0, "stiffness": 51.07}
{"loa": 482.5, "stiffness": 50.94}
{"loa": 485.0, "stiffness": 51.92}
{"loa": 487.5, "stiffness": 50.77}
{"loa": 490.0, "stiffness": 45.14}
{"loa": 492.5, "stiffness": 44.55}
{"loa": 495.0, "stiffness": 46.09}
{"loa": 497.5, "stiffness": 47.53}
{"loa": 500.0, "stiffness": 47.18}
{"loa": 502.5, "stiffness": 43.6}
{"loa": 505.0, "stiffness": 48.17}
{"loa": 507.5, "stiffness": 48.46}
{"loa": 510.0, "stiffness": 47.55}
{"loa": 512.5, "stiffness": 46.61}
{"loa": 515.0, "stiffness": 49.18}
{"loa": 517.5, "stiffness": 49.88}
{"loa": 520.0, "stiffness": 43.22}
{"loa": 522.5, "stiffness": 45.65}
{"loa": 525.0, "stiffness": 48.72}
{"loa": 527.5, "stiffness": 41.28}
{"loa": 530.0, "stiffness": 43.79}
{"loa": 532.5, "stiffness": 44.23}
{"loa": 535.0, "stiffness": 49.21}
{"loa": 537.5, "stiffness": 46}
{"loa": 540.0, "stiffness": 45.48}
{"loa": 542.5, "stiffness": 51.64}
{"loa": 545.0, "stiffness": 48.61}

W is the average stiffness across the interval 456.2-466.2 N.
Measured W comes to 48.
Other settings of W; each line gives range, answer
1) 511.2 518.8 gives 48.5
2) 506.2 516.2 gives 47.9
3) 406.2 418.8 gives 49.2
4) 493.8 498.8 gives 46.8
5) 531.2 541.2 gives 46.2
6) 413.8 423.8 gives 50.4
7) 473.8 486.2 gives 51.6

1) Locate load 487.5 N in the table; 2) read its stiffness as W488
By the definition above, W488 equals 50.77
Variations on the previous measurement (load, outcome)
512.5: 46.61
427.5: 50.77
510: 47.55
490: 45.14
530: 43.79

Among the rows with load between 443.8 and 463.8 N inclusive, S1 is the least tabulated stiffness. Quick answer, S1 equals 47.24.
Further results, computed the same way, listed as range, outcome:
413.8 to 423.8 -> 48.1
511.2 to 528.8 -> 41.28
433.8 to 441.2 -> 44.31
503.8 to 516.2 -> 46.61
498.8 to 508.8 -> 43.6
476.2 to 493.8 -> 44.55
